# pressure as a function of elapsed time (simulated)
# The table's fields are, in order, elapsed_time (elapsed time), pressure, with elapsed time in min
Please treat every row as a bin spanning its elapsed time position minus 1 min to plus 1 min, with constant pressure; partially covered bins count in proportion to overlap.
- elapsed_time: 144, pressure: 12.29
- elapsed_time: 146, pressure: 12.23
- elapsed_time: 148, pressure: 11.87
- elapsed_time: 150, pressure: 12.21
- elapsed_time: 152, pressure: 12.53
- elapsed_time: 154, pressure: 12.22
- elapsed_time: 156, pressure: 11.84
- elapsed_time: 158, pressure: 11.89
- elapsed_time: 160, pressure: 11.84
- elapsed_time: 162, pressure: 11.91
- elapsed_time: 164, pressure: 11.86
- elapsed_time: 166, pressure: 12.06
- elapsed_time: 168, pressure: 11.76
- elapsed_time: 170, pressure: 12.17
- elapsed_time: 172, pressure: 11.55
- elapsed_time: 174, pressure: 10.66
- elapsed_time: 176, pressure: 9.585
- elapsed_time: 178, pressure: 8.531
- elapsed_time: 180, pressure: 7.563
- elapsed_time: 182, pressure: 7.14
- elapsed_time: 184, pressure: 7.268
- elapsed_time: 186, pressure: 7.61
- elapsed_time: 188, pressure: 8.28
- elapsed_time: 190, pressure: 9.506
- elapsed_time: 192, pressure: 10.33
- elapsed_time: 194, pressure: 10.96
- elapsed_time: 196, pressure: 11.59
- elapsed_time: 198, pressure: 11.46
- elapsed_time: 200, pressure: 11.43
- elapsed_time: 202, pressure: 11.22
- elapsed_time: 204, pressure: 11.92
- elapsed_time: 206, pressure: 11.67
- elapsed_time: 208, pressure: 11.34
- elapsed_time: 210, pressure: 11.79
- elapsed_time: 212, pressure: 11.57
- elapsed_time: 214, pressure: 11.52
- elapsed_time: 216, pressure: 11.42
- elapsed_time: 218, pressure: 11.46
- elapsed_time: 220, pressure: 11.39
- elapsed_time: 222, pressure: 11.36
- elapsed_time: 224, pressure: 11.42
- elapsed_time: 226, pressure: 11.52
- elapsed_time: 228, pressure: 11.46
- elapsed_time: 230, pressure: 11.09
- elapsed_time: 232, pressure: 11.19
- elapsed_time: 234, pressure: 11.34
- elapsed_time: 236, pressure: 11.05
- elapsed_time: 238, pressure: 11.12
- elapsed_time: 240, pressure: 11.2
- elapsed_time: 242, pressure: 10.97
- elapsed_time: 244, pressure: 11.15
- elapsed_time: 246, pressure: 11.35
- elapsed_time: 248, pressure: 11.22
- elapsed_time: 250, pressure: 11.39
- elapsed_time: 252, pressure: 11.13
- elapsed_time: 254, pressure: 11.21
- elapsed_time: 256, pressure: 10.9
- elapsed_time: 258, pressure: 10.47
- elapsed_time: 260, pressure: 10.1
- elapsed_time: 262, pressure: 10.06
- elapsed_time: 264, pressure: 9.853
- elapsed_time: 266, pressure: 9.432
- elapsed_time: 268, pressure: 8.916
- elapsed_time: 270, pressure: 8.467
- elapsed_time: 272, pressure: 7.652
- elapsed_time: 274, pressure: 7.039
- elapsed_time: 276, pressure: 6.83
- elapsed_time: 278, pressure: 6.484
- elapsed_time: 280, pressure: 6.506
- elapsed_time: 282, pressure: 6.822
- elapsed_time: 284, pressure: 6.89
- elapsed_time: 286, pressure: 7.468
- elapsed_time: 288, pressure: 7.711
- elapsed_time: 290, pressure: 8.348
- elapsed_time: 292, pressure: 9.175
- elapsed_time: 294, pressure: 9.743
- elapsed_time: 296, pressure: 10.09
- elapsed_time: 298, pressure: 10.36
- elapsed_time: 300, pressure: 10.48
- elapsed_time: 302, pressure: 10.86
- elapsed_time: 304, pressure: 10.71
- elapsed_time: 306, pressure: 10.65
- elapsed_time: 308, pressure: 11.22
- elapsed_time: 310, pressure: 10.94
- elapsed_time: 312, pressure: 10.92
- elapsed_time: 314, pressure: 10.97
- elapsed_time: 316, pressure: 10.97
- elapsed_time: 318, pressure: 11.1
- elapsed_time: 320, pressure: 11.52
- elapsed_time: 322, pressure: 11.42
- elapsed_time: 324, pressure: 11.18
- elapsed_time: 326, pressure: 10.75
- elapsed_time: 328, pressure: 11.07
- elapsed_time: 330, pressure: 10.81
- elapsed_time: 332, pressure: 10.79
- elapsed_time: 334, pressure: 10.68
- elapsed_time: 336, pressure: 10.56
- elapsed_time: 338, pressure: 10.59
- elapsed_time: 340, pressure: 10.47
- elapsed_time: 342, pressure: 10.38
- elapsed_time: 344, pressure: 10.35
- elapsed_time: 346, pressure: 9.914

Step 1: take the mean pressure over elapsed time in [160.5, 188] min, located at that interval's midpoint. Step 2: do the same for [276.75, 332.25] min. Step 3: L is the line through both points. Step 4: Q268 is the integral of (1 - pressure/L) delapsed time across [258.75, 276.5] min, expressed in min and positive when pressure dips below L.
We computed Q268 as 1.9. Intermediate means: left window 9.95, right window 9.83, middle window 8.78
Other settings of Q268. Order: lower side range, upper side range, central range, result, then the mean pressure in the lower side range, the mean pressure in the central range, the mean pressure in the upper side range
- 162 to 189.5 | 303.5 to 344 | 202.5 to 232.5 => -4.1 min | 9.77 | 11.5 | 10.9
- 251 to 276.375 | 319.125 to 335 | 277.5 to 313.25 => 3.6 min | 9.45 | 9.24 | 11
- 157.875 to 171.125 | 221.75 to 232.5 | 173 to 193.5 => 5.3 min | 11.9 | 8.7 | 11.3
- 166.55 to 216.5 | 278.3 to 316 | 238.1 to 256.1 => -2.4 min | 10.4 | 11.2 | 9.42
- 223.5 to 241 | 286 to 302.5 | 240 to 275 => 1.4 min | 11.3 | 10.1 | 9.43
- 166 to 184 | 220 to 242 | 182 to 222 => -0.4 min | 9.85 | 10.6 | 11.3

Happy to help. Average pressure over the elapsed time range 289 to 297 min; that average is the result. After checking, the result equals 9.34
